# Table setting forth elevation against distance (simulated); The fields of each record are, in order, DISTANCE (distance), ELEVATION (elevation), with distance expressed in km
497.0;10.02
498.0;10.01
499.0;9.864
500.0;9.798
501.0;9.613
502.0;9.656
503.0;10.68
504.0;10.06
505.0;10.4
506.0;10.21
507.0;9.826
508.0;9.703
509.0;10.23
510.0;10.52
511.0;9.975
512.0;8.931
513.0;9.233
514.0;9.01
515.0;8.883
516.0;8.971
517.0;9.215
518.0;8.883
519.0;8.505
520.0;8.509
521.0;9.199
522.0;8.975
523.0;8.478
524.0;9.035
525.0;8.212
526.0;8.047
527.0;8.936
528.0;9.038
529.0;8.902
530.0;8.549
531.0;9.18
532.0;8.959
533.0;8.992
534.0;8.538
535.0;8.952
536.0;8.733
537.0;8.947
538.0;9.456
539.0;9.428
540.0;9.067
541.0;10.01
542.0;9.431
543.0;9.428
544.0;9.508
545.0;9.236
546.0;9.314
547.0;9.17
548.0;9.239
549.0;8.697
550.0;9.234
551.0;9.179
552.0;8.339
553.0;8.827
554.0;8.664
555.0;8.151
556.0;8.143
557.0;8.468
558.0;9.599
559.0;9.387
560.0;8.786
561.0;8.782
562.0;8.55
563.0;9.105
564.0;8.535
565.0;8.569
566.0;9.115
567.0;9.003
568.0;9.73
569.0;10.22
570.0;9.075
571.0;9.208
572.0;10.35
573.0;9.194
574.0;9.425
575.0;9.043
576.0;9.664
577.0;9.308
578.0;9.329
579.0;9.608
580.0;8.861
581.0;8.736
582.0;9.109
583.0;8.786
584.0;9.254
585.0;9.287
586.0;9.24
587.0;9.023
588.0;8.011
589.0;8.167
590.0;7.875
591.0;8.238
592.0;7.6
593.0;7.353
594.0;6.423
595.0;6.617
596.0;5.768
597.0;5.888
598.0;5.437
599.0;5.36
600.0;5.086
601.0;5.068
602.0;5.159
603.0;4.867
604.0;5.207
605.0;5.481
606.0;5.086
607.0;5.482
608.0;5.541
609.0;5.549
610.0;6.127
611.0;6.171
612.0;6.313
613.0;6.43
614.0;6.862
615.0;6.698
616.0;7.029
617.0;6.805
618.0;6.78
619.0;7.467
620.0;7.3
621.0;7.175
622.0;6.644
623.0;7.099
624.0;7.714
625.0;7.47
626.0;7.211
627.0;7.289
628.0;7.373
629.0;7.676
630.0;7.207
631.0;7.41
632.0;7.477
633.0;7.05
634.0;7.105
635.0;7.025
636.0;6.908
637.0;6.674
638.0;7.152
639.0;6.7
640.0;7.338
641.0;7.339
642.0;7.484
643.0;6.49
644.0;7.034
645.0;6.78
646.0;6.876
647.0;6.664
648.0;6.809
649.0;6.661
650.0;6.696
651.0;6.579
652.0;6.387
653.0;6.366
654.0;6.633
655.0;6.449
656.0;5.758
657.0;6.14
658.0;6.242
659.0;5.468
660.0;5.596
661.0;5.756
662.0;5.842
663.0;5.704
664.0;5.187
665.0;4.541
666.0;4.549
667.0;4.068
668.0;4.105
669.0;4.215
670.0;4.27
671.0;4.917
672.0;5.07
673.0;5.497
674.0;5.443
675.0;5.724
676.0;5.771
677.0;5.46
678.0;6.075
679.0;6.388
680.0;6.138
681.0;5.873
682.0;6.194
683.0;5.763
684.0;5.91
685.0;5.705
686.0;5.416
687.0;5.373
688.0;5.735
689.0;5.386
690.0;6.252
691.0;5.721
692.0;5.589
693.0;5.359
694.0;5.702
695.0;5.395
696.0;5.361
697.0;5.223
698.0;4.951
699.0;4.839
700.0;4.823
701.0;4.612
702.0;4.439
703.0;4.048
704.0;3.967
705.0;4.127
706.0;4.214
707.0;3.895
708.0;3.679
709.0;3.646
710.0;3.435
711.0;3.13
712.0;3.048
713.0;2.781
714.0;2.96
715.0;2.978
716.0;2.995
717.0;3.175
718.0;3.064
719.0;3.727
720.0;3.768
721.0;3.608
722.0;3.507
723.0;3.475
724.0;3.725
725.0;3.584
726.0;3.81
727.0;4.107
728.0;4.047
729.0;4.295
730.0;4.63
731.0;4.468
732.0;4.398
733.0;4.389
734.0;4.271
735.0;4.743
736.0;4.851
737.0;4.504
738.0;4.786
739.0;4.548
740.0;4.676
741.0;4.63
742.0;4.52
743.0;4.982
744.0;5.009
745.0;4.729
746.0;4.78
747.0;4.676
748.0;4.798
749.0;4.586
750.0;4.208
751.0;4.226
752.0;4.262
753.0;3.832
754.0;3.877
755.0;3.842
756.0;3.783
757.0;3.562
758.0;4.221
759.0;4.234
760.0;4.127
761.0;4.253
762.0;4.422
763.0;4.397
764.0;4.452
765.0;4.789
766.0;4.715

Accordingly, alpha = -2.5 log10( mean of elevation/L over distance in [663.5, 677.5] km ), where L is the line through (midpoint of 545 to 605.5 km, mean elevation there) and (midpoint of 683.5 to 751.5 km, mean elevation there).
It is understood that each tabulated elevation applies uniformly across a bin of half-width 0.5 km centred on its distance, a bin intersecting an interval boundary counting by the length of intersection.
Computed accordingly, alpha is 0.16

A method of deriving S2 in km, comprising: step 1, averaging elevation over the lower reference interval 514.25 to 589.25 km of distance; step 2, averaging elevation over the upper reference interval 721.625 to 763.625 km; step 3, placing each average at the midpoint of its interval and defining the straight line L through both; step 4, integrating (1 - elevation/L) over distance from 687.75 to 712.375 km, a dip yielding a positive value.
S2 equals 3.30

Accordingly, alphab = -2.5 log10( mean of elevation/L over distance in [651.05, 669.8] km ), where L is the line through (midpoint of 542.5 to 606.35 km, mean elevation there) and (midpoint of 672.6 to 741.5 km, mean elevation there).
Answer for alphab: 0.08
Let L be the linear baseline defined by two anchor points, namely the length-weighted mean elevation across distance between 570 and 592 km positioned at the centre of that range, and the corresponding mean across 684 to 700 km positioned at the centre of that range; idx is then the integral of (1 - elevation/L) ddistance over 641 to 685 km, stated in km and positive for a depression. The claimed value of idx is 3.6 km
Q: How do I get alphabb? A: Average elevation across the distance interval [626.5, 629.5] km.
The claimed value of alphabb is 7.45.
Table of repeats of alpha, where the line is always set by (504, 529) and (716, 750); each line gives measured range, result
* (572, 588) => -0.18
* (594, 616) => 0.24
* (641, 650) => -0.10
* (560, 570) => -0.12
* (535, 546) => -0.08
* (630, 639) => -0.09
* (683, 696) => -0.08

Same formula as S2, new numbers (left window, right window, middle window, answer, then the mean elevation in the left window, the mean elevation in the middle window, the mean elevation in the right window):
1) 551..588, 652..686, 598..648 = 3.4 km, 9.06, 6.61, 5.55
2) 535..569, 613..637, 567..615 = 3.3 km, 9.04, 7.53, 7.14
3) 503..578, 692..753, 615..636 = -1.1 km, 9.15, 7.2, 4.23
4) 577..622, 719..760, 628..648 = -2.6 km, 7.01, 7.07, 4.27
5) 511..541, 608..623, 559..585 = -4.8 km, 8.93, 9.18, 6.64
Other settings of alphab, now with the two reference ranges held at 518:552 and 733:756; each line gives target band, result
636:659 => -0.01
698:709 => 0.25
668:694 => 0.06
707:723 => 0.47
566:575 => -0.15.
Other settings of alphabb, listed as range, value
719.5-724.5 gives 3.62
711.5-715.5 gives 2.94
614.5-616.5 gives 6.86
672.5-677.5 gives 5.58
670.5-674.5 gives 5.23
